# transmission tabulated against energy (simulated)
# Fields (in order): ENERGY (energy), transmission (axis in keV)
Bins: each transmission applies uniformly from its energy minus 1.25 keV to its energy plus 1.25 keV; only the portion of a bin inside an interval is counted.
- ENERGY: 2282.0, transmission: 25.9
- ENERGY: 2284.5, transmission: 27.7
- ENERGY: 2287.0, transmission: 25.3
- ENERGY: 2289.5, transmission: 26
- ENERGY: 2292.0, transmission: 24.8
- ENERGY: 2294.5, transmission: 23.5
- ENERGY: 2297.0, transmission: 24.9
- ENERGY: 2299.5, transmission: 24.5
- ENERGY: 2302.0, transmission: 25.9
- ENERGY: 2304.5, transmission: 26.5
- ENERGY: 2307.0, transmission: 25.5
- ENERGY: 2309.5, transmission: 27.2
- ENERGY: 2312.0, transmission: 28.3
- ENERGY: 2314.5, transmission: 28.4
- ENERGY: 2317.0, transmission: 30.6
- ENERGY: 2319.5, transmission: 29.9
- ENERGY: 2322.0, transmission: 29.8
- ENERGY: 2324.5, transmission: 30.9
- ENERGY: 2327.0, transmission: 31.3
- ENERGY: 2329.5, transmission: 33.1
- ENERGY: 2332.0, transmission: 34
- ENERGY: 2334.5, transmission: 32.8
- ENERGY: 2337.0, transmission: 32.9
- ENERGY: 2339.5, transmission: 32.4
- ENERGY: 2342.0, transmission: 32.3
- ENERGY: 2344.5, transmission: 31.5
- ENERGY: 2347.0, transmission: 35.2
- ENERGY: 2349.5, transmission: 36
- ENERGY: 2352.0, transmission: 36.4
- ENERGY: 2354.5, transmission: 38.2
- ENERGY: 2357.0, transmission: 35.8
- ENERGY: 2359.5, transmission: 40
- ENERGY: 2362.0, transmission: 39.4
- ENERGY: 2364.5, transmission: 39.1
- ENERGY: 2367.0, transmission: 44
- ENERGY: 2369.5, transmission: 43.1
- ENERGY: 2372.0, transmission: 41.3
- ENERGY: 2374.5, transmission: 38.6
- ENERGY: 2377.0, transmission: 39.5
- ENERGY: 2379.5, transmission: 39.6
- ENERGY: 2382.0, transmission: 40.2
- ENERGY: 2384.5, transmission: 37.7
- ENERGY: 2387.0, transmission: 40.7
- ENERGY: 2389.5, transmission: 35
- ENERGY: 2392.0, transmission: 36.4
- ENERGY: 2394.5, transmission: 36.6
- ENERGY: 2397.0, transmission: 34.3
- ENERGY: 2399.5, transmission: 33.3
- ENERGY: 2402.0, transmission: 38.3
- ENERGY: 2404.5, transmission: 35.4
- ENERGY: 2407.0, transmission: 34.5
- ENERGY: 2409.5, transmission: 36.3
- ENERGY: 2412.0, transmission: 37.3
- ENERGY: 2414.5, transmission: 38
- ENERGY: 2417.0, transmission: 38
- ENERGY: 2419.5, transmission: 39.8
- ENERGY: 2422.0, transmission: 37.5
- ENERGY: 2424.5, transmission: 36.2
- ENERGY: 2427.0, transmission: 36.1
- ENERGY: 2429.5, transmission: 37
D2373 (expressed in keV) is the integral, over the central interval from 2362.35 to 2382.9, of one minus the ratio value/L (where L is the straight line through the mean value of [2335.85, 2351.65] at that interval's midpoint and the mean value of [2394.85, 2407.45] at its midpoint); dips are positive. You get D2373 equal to -3.7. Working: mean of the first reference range 33.6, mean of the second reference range 35.3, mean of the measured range 40.6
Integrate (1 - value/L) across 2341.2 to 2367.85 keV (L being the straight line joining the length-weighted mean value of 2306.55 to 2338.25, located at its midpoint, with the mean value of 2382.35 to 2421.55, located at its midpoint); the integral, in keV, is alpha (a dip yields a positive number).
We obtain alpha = -3.2 keV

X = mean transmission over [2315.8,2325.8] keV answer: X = 30.3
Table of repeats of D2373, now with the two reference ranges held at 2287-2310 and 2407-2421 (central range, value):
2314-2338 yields -2.7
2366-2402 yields -4.5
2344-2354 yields -1.5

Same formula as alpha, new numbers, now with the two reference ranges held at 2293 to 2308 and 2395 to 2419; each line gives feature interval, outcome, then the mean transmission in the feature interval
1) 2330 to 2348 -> -2.4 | 33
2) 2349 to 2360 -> -2.3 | 37.2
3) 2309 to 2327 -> -1.7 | 29.5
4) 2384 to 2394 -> -0.9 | 37.4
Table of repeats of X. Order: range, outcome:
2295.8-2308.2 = 25.5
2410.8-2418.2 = 37.8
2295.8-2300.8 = 24.7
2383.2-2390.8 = 37.8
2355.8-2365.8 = 38.6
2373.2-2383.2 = 39.5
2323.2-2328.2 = 31.1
